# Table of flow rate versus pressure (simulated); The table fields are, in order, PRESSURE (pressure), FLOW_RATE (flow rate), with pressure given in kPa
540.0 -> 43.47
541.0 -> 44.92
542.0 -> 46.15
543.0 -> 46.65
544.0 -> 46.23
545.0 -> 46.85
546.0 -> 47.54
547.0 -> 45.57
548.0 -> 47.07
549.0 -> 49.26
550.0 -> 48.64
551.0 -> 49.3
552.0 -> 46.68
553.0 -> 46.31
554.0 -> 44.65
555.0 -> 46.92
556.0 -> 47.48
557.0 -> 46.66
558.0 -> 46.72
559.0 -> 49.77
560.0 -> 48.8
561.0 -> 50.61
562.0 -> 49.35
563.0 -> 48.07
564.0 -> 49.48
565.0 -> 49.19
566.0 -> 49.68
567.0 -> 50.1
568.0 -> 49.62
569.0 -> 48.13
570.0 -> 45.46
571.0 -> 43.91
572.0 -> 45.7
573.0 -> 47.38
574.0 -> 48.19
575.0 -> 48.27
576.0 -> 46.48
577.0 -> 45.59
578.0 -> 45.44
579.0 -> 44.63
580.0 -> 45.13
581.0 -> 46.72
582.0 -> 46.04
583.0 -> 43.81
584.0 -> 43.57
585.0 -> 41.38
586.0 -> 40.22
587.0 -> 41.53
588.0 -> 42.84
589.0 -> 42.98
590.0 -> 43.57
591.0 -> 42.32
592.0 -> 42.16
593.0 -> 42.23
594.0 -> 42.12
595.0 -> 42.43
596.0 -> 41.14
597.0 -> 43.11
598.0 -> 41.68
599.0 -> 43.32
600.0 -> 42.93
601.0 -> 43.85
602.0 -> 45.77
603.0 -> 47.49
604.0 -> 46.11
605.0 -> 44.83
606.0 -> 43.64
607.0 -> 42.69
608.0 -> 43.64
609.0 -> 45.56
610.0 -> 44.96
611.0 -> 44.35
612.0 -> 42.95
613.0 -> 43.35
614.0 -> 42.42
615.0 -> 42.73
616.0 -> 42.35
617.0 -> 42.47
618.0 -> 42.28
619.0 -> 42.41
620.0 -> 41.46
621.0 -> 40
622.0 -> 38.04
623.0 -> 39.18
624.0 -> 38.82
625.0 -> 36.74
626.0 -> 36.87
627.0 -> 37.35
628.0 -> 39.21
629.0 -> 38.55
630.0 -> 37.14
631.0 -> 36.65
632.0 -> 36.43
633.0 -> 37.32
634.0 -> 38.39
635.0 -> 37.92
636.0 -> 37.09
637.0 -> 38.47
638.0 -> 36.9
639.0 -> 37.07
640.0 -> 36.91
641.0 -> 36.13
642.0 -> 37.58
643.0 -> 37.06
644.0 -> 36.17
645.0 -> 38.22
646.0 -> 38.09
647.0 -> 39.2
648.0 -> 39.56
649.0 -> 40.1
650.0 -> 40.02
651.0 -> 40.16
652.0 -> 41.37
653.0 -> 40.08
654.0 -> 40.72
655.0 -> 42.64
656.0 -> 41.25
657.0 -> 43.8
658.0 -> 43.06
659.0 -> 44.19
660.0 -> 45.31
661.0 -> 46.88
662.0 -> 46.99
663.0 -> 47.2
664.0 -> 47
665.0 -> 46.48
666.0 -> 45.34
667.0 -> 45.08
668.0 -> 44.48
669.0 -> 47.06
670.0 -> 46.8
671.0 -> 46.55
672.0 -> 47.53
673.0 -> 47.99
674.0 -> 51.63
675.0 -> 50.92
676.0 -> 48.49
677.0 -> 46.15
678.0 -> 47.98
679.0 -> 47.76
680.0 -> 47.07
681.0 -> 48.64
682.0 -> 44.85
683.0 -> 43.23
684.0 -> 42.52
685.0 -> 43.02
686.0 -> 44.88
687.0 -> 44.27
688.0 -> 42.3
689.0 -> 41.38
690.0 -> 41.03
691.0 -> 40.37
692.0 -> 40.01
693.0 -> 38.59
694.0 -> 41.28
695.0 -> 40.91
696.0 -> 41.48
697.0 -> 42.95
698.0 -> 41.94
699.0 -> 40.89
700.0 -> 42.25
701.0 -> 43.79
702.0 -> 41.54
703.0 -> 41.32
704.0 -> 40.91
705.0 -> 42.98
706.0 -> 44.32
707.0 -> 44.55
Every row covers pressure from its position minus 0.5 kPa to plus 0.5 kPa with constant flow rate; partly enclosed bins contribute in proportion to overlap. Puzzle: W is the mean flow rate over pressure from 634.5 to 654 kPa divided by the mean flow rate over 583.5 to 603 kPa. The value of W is 0.90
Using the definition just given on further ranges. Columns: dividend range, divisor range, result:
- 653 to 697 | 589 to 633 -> 1.07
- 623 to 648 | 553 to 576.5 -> 0.79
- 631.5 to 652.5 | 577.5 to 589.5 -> 0.87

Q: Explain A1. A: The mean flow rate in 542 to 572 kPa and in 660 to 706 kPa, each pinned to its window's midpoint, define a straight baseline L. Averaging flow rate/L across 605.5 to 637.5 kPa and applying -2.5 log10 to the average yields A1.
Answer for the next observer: 0.14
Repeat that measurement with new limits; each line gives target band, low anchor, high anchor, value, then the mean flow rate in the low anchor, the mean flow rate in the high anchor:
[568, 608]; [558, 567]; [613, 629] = 0.02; 49.3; 40.2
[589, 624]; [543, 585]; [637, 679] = 0.06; 47.1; 43.1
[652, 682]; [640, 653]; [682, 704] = -0.15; 38.6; 41.9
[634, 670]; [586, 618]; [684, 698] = 0.03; 43.3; 41.8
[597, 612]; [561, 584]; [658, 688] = 0.06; 47.1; 46.3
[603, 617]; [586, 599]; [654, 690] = -0.02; 42.3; 45.6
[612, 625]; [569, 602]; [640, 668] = 0.05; 44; 41.8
